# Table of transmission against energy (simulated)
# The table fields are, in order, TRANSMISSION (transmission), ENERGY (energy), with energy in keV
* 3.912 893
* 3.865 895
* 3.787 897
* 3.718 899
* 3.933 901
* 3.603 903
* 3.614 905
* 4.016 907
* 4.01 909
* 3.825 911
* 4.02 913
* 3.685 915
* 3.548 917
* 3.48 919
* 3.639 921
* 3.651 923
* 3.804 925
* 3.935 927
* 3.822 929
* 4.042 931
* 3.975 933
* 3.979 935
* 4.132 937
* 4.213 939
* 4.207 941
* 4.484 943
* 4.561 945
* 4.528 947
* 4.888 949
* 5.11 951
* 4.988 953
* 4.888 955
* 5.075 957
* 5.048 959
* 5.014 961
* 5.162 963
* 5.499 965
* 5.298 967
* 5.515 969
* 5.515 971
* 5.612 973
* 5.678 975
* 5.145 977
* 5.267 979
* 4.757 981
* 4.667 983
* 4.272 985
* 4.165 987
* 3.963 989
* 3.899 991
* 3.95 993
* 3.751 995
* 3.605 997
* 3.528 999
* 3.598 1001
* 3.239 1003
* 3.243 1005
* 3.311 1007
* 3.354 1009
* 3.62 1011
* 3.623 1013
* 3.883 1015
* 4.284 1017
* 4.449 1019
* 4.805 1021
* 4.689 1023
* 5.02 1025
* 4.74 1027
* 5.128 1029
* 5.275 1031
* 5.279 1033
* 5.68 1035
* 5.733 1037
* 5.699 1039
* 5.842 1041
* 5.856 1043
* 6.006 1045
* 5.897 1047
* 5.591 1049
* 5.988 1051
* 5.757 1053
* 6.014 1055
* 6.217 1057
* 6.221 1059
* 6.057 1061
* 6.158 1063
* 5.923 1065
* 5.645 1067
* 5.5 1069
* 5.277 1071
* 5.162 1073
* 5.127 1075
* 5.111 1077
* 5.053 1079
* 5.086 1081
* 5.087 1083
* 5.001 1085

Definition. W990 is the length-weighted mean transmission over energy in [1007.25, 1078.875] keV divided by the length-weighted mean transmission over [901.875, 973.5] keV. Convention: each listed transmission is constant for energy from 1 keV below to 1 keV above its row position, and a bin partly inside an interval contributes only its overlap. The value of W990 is 1.20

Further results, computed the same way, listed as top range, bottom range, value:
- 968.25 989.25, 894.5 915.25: 1.30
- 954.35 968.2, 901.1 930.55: 1.37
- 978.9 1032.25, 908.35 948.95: 1.03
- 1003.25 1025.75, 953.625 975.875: 0.75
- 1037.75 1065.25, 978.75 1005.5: 1.50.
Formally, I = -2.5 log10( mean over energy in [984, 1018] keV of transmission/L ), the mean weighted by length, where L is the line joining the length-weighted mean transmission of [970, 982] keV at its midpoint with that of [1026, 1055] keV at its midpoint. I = 0.41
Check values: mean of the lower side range 5.33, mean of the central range 3.72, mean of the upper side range 5.62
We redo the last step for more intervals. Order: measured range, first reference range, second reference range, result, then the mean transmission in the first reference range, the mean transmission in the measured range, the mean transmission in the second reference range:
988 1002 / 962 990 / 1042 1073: 0.36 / 5.04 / 3.76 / 5.85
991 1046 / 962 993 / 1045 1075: 0.20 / 4.93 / 4.48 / 5.8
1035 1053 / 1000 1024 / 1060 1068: -0.14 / 3.84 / 5.81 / 5.95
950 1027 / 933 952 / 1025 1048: 0.10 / 4.43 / 4.49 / 5.53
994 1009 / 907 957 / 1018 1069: 0.41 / 4.16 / 3.46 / 5.59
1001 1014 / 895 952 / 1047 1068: 0.46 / 4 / 3.41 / 5.95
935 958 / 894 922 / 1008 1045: -0.12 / 3.77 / 4.61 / 4.86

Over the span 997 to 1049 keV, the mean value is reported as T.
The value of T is 4.63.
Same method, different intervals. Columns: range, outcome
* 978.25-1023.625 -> 3.98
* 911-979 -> 4.55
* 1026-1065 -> 5.75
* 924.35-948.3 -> 4.15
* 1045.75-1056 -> 5.85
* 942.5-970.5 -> 5.02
